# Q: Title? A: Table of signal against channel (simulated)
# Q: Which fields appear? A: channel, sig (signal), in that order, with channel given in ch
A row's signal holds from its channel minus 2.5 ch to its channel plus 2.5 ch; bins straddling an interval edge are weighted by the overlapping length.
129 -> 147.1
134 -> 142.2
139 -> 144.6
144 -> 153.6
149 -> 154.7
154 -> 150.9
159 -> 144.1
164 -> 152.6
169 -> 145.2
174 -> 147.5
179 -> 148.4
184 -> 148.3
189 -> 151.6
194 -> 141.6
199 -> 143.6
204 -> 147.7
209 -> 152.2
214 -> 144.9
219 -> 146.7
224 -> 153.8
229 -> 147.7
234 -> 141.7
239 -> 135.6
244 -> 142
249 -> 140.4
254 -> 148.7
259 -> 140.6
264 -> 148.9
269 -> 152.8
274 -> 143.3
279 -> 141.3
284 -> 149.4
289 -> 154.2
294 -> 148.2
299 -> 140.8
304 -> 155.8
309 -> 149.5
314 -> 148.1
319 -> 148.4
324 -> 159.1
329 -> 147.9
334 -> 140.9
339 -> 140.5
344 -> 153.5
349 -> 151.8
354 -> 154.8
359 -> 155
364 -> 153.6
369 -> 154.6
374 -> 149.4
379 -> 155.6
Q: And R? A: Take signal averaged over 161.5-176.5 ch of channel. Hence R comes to 148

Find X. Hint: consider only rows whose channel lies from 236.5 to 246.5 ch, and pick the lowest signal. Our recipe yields 135.6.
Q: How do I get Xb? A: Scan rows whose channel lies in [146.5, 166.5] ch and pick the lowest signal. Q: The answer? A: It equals 144.1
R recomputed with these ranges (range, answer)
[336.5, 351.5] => 149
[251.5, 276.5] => 147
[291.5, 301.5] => 144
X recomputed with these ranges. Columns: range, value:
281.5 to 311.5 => 140.8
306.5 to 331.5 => 147.9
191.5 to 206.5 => 141.6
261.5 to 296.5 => 141.3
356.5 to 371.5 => 153.6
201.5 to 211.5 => 147.7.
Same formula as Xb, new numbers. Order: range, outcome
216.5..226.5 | 146.7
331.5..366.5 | 140.5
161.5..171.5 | 145.2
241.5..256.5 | 140.4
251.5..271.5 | 140.6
